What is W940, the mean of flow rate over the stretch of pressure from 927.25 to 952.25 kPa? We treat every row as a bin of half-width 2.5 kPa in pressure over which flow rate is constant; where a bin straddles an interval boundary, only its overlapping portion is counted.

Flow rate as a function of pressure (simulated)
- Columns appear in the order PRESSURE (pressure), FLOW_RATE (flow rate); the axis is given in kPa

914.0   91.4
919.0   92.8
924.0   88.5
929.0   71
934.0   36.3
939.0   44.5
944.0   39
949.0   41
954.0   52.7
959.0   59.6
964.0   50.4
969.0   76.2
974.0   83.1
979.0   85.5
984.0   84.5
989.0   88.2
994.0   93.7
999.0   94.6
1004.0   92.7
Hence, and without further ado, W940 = 45.8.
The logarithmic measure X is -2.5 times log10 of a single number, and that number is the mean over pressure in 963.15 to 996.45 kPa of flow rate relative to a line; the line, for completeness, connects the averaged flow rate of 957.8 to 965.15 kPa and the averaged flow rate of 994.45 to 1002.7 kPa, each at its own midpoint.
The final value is -0.11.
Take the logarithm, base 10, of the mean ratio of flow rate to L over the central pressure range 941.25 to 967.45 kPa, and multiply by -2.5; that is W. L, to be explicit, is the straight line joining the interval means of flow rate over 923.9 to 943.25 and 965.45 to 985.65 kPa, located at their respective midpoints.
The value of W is 0.34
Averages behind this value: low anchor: 54.6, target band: 49.5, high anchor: 80.6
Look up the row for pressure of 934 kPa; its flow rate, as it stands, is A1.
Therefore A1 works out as 36.3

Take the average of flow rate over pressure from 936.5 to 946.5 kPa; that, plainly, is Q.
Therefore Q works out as 41.8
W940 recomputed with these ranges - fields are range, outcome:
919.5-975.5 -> 59.2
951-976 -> 63.6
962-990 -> 77.9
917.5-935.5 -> 73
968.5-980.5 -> 82.2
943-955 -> 43.8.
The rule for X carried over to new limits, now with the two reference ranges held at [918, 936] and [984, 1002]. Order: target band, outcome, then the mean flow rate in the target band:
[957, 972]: 0.299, 62.9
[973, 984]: 0.029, 84.5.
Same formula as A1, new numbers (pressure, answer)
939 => 44.5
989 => 88.2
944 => 39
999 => 94.6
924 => 88.5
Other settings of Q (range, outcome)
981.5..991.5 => 86.3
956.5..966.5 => 55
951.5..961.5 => 56.1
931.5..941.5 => 40.4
